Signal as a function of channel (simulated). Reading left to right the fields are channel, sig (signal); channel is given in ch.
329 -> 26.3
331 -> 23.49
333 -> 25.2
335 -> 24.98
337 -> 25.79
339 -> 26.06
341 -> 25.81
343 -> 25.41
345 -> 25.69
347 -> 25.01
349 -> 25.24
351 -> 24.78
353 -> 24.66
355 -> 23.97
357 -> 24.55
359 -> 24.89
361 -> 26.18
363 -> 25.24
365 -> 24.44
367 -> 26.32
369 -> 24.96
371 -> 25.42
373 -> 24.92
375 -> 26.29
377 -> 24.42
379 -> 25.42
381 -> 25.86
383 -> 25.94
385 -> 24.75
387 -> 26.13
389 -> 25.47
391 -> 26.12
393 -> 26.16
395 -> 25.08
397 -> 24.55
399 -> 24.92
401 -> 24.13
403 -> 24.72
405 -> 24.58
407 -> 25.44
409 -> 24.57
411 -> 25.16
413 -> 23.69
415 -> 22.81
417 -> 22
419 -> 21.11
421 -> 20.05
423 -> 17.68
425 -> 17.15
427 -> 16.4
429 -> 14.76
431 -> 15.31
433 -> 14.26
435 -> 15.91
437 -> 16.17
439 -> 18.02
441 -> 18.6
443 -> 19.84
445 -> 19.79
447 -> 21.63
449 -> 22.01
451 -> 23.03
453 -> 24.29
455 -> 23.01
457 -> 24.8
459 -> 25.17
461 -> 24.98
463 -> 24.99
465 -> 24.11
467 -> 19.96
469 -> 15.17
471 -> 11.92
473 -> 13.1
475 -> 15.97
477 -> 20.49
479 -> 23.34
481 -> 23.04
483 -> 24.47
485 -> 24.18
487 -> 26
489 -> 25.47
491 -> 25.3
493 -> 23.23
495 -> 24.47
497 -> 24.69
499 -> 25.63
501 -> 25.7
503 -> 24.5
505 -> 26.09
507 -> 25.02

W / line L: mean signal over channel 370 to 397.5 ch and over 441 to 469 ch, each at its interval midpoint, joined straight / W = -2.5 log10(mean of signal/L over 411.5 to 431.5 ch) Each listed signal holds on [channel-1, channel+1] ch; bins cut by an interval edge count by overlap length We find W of 0.23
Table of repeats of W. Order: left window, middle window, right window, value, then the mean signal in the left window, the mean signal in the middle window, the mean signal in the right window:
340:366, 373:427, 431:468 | -0.04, 25.1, 23.9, 21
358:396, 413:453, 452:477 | 0.17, 25.5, 19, 20.6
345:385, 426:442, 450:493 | 0.39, 25.2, 16.2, 22.1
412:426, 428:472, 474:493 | 0.10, 20.6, 19.9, 23.1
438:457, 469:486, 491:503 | 0.21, 21.3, 19.3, 24.8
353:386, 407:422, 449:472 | 0.03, 25.2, 22.9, 22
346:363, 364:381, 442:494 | -0.04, 24.9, 25.3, 21.9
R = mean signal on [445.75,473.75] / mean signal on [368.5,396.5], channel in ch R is 0.8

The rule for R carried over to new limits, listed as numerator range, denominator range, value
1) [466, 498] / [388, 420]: 0.87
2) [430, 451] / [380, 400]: 0.72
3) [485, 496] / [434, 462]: 1.17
